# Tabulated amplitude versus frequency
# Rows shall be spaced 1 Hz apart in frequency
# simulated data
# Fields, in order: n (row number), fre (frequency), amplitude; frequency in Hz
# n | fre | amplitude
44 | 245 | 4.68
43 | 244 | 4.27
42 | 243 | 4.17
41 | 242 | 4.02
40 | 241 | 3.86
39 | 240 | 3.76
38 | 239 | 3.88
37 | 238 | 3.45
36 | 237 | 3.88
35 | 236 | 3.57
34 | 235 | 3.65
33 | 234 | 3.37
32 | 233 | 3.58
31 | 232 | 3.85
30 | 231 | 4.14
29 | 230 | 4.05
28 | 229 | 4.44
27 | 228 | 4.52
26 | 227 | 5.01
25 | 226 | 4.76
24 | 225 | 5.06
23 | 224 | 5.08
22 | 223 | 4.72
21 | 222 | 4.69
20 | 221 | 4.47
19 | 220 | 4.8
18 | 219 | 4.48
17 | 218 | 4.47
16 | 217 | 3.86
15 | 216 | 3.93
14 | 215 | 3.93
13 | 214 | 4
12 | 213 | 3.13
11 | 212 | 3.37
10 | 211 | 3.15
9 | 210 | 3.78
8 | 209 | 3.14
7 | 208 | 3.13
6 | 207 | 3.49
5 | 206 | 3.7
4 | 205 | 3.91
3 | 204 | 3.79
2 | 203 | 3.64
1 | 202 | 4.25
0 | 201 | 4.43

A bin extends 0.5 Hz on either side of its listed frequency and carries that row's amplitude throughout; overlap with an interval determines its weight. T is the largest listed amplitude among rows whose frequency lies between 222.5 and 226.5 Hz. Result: 5.08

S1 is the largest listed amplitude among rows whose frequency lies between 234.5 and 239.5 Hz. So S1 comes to 3.88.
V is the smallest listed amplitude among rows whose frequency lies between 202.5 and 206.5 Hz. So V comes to 3.64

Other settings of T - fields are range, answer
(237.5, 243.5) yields 4.17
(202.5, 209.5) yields 3.91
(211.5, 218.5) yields 4.47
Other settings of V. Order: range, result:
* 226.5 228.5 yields 4.52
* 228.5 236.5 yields 3.37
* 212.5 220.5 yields 3.13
